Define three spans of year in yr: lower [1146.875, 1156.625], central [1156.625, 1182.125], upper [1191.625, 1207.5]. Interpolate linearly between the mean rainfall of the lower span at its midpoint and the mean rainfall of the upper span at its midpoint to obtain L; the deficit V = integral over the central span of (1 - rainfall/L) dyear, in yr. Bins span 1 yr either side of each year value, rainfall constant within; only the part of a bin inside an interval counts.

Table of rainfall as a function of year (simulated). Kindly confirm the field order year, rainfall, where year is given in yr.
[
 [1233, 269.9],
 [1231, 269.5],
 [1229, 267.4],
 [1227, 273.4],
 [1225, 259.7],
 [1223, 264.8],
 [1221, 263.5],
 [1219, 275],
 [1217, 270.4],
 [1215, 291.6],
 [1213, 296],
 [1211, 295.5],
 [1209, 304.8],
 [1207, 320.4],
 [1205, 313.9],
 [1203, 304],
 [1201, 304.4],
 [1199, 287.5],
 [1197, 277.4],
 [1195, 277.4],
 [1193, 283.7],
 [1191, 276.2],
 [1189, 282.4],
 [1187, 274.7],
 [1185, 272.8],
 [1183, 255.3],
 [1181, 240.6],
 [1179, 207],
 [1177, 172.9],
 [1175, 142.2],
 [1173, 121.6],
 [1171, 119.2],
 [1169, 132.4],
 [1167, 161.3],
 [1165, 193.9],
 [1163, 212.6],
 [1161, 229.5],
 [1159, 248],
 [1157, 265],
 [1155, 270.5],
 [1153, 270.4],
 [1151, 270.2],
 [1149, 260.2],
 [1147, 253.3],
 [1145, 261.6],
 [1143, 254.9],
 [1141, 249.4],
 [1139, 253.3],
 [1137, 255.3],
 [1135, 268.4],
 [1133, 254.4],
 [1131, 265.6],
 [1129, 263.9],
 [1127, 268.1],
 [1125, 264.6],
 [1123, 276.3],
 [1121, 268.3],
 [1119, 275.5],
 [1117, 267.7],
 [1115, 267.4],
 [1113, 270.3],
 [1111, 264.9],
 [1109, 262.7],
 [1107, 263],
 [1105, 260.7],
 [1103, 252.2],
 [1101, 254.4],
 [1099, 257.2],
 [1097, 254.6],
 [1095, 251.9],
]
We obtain 8.3 yr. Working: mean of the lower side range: 266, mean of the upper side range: 295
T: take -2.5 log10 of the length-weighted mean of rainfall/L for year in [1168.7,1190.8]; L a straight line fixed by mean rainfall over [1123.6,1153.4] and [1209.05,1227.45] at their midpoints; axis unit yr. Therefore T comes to 0.29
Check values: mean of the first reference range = 261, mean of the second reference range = 278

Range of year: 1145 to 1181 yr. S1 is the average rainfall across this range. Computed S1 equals 210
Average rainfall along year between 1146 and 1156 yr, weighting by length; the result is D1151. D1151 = 265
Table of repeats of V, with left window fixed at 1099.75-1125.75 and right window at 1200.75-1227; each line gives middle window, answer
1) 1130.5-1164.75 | 2.40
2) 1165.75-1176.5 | 5.41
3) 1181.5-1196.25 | 0.48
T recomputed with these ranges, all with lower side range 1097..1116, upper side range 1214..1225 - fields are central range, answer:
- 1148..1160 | 0.006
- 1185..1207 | -0.075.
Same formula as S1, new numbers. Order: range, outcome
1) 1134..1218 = 250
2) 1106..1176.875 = 240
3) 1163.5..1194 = 209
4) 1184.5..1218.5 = 290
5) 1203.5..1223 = 291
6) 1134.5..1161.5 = 258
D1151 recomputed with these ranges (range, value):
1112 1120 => 270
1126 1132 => 266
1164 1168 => 178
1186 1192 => 278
